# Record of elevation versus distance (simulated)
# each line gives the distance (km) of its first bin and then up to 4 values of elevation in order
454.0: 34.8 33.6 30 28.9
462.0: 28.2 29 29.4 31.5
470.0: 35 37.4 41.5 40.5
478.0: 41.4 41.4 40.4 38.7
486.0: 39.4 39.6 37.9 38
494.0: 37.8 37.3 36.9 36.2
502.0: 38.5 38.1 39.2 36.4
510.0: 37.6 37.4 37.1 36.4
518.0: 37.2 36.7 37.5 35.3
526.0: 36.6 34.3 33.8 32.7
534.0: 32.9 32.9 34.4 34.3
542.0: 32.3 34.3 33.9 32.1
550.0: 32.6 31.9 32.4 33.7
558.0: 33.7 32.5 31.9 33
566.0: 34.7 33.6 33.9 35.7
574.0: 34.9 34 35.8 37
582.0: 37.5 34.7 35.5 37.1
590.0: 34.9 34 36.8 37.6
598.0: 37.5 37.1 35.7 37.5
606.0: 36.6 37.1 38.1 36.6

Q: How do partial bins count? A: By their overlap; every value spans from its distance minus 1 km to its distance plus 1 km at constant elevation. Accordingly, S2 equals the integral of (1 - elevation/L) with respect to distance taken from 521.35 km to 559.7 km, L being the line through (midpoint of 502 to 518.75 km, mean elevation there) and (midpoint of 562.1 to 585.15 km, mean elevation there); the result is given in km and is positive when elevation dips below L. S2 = 2.7 km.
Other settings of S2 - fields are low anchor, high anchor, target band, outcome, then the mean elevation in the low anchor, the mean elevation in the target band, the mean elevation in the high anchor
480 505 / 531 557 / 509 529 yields -0.5 km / 38.4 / 36.6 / 33.1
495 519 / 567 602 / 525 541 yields 1.2 km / 37.4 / 34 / 35.7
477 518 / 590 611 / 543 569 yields 3.0 km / 38.3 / 33.1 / 36.7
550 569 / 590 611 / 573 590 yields -0.4 km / 33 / 35.8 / 36.7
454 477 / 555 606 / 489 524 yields -3.5 km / 33.3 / 37.4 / 35.2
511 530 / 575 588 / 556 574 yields 1.1 km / 36.4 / 33.7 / 35.9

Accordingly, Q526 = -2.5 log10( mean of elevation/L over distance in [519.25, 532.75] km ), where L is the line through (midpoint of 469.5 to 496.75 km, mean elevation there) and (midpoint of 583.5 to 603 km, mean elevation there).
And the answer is 0.08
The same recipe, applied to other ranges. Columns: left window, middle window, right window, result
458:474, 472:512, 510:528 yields -0.14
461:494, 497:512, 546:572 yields -0.06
